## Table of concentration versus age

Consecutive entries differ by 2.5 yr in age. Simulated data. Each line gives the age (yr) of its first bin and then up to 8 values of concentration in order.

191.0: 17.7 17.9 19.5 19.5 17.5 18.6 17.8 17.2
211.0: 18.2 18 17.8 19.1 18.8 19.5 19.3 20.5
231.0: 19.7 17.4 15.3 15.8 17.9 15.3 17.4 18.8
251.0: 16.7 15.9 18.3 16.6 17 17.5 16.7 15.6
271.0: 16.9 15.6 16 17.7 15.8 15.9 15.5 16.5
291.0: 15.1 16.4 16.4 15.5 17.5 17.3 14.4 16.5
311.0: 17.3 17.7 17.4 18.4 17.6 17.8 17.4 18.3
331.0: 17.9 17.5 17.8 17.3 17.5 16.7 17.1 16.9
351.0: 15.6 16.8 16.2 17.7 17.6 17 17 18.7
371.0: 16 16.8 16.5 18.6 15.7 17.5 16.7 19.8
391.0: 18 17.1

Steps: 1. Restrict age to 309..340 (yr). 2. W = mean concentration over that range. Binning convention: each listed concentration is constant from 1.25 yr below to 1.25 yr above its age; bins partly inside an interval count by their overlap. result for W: 17.7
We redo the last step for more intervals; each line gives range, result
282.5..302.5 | 16.1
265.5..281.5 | 16.3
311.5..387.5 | 17.3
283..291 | 15.8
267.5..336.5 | 16.8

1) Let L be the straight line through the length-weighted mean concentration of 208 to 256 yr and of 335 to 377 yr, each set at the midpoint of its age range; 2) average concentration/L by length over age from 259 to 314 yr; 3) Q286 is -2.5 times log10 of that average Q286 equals 0.07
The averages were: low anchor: 17.8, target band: 16.4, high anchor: 17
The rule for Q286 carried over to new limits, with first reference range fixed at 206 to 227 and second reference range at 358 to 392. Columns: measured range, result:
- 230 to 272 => 0.076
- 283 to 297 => 0.127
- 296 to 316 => 0.076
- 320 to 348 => 0.009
